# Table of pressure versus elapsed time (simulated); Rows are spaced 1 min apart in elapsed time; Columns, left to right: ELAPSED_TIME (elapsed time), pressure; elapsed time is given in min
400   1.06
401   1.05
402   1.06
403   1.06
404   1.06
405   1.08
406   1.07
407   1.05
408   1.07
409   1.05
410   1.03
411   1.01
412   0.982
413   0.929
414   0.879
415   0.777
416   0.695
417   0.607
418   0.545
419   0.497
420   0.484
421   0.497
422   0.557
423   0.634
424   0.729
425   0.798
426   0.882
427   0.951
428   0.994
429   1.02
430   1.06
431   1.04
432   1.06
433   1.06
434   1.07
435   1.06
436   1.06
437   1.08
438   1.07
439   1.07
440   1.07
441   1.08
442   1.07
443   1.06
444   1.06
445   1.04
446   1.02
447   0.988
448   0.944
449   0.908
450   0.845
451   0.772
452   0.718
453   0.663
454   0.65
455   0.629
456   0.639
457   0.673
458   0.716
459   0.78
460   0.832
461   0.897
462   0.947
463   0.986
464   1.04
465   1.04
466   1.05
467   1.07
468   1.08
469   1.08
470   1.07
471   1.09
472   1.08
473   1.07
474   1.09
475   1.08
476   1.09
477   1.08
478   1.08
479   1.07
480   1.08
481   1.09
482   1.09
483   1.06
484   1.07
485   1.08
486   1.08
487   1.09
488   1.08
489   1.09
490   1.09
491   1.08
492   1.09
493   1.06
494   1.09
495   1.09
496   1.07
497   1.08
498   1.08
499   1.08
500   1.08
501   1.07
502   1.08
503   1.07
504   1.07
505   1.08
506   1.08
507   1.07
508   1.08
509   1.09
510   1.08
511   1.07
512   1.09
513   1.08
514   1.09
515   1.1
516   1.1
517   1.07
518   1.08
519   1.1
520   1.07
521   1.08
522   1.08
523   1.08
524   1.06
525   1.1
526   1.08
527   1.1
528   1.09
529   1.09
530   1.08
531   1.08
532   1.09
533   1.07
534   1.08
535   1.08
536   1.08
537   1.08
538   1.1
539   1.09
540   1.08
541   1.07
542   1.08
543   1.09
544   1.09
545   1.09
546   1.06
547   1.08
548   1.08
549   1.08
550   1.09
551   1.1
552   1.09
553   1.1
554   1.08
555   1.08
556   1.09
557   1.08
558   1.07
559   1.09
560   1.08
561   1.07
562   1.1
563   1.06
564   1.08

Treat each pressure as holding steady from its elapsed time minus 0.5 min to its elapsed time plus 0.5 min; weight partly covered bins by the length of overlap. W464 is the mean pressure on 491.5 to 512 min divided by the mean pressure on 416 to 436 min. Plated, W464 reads 1.3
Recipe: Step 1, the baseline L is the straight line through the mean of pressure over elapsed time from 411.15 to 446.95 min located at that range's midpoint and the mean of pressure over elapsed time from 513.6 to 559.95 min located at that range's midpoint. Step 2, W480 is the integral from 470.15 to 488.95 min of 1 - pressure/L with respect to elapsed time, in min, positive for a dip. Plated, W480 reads -1.8 min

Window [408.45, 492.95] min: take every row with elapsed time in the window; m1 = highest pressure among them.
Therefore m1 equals 1.09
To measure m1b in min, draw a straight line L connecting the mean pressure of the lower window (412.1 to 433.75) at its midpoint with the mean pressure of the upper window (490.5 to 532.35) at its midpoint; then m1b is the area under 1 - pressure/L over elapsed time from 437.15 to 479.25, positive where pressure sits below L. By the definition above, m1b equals -2.2 min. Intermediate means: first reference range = 0.802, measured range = 0.96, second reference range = 1.08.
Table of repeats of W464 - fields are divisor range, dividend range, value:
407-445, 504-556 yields 1.19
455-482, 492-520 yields 1.09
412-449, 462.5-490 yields 1.19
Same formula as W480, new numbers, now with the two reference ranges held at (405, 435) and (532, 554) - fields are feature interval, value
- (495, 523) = -1.53 min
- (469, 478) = -1.10 min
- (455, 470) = 0.53 min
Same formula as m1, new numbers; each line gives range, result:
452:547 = 1.1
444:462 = 1.06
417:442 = 1.08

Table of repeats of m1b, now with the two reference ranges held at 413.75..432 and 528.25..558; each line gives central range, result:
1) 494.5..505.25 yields -1.20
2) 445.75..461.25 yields 1.06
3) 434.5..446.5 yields -3.70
